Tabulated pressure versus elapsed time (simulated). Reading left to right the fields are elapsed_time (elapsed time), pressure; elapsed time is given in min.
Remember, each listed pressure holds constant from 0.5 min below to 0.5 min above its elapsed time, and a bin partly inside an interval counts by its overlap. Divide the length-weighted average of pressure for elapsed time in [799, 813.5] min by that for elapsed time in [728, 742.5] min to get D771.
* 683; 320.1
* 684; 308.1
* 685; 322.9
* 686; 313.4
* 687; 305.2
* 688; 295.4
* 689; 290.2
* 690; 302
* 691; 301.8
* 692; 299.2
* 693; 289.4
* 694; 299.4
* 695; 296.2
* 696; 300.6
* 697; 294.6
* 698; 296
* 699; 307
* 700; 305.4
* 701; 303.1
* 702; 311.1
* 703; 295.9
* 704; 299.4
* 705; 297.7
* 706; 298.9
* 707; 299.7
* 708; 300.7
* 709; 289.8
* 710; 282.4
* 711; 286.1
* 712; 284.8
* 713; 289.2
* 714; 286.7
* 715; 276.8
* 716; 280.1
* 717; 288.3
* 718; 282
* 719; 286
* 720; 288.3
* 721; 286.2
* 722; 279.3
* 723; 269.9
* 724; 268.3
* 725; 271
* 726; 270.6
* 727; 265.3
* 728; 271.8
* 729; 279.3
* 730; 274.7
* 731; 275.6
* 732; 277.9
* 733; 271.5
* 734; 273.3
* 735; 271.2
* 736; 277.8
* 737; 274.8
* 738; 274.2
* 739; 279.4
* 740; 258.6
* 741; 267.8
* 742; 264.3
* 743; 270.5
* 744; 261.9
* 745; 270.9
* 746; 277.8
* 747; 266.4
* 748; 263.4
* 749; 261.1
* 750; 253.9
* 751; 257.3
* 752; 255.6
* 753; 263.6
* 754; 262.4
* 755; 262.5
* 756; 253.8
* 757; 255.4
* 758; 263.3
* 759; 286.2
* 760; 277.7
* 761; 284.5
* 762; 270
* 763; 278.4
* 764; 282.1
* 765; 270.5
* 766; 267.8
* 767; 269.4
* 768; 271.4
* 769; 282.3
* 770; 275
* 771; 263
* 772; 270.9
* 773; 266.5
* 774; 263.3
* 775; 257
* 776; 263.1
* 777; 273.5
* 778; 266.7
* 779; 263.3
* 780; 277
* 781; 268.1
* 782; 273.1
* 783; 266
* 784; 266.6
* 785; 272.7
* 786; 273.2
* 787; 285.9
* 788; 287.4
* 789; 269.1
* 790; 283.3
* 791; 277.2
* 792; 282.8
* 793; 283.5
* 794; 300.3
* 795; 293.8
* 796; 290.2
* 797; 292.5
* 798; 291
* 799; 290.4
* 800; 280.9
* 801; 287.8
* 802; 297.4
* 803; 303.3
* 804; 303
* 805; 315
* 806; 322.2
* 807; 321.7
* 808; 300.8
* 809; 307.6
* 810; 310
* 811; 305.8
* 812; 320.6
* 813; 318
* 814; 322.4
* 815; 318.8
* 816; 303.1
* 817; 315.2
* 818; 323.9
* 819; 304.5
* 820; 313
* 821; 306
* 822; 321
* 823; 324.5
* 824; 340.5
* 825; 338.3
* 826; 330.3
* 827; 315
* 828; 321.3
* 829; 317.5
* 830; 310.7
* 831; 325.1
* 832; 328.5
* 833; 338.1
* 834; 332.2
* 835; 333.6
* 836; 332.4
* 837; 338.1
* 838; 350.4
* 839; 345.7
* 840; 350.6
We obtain 1.1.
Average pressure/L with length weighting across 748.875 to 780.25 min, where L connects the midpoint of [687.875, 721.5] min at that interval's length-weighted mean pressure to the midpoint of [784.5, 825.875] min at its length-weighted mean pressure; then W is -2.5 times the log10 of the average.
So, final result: 0.120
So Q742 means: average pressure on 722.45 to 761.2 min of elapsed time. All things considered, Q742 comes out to 269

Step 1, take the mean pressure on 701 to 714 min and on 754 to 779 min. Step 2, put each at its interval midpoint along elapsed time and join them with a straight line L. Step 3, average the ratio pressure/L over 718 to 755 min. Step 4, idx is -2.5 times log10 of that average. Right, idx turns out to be 0.05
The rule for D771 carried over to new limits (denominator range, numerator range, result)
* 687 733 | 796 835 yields 1.09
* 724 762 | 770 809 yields 1.05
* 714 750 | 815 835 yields 1.18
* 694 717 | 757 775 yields 0.92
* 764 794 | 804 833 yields 1.17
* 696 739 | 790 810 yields 1.04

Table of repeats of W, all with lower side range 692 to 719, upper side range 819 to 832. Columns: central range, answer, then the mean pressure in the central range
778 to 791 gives 0.143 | 274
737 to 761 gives 0.144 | 266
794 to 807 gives 0.062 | 298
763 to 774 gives 0.137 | 272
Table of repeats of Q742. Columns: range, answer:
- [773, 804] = 280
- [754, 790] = 271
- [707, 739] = 279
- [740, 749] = 267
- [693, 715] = 296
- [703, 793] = 274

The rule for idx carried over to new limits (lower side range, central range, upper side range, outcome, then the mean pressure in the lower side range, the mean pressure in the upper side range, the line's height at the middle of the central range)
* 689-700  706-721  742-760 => 0.00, 299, 264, 287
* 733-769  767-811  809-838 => 0.05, 269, 322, 297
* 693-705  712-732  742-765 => 0.03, 300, 267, 286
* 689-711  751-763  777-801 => 0.08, 298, 280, 286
